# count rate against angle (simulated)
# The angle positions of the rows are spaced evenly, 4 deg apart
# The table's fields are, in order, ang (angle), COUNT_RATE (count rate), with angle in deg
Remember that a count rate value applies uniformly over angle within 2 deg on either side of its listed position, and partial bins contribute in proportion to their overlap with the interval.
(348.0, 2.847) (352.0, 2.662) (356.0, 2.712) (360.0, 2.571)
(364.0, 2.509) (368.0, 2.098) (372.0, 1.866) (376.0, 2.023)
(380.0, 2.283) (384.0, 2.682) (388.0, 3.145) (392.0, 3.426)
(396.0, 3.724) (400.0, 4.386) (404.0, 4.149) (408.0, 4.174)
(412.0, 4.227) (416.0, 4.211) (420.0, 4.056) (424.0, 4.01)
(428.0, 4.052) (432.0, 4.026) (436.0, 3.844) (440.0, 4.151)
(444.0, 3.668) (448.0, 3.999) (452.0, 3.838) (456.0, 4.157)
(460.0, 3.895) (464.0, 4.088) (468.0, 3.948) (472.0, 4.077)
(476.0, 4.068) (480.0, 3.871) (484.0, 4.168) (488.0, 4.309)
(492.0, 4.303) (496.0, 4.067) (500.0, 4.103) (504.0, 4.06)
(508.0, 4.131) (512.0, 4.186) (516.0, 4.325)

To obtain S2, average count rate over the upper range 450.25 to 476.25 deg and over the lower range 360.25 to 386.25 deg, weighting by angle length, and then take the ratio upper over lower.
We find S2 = 1.8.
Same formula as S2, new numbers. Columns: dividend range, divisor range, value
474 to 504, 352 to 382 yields 1.78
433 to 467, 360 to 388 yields 1.70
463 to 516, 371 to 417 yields 1.22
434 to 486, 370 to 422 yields 1.17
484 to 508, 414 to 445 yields 1.04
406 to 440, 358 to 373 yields 1.78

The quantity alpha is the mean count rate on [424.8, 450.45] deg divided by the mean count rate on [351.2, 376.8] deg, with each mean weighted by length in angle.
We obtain 1.68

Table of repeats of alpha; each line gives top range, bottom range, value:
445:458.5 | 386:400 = 1.11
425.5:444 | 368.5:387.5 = 1.75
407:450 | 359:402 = 1.44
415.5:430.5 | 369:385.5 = 1.86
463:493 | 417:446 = 1.03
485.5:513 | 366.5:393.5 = 1.67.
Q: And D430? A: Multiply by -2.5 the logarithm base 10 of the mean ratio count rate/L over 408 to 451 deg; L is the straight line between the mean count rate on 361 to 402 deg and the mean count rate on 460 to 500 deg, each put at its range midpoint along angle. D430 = -0.18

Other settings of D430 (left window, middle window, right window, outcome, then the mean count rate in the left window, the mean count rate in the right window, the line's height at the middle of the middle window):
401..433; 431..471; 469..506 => 0.04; 4.12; 4.11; 4.12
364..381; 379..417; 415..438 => -0.21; 2.11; 4.03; 3.01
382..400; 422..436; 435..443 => -0.04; 3.37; 3.98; 3.85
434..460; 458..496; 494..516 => -0.01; 3.94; 4.13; 4.04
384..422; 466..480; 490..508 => 0.02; 3.88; 4.13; 4.06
